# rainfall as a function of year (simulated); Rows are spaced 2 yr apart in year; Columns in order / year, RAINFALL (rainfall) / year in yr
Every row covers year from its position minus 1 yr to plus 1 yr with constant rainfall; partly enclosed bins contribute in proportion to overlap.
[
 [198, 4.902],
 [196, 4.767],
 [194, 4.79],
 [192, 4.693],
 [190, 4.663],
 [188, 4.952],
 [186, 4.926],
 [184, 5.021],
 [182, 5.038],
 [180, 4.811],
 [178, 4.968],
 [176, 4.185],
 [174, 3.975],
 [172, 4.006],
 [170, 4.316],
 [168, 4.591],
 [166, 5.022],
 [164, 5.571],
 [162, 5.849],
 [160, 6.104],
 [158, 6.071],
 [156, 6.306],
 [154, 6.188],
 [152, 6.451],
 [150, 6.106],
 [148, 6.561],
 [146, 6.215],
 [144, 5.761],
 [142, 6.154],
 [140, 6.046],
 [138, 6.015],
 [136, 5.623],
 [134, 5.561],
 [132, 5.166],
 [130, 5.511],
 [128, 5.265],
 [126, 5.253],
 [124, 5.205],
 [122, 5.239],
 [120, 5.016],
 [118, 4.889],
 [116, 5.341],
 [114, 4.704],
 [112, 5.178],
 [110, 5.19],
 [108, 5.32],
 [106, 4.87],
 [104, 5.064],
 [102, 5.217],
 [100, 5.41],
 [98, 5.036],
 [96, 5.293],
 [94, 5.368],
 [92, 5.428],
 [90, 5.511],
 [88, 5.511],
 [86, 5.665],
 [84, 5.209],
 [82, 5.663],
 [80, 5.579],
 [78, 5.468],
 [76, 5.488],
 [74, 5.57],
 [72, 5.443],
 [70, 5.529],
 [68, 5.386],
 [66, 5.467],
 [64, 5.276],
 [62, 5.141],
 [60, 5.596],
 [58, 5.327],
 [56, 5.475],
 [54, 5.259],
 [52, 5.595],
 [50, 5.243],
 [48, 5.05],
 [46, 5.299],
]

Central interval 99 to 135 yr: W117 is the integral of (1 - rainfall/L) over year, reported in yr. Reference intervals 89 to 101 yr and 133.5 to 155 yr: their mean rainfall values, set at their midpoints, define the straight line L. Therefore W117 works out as 3.0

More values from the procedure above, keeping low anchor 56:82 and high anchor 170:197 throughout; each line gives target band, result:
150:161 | -3.1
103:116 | 0.2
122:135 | -0.7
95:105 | 0.1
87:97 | -0.2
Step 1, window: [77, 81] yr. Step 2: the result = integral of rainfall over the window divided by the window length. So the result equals 5.52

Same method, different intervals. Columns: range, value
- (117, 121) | 4.95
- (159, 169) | 5.43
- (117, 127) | 5.12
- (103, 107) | 4.97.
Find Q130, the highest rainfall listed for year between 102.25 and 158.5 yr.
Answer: 6.561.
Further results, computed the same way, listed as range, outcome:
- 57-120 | 5.665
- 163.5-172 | 5.571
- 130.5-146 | 6.215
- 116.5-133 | 5.511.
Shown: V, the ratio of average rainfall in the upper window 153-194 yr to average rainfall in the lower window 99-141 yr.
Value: 0.96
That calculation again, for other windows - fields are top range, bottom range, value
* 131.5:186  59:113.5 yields 1.02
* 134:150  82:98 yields 1.11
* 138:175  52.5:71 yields 1.05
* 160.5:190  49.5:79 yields 0.89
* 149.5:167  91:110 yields 1.14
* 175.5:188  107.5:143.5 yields 0.90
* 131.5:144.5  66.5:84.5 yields 1.05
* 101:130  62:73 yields 0.95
